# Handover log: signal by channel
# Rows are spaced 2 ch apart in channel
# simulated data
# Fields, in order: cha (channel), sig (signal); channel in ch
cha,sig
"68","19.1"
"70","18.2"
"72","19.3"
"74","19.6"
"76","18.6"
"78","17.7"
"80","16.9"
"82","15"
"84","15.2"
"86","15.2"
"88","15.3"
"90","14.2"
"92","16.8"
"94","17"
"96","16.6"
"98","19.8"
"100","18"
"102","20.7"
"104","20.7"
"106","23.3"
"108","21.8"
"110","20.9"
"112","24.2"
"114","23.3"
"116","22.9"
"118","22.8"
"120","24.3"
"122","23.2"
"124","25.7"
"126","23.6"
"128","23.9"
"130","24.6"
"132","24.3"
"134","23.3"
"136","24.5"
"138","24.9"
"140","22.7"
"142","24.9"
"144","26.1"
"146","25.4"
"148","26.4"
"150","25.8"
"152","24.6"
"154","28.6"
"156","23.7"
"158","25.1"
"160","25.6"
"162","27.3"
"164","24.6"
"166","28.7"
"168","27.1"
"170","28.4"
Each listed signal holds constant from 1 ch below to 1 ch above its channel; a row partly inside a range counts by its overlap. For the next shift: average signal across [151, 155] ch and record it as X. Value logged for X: 26.6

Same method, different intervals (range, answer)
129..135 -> 24.1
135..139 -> 24.7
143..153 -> 25.7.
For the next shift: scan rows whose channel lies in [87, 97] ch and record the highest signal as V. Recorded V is 17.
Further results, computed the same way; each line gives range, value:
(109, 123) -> 24.3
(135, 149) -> 26.4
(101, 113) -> 24.2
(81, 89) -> 15.3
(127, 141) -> 24.9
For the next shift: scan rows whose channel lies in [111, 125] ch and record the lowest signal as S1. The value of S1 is 22.8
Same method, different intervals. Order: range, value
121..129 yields 23.2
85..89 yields 15.2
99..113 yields 18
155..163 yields 23.7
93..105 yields 16.6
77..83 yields 15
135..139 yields 24.5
